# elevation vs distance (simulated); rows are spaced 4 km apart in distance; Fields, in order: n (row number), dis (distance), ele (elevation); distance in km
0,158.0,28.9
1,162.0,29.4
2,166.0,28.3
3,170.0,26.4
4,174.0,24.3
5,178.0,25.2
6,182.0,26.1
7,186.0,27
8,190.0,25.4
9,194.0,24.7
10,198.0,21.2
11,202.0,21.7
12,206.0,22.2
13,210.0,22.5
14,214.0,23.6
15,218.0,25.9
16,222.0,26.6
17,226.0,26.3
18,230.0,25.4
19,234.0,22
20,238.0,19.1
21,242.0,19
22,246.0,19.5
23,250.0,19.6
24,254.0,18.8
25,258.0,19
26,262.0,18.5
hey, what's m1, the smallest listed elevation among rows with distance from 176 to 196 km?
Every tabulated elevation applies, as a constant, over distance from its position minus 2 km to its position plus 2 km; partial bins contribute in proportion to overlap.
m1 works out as 24.7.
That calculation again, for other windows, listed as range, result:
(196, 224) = 21.2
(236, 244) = 19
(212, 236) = 22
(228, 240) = 19.1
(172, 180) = 24.3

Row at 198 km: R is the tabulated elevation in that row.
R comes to 21.2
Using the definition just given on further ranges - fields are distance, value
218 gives 25.9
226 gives 26.3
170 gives 26.4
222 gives 26.6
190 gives 25.4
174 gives 24.3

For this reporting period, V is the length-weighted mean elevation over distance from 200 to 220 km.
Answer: 23.2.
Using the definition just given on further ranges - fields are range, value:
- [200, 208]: 21.9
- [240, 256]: 19.2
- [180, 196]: 25.8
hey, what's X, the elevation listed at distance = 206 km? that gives 22.2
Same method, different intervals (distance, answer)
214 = 23.6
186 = 27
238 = 19.1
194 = 24.7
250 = 19.6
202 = 21.7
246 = 19.5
